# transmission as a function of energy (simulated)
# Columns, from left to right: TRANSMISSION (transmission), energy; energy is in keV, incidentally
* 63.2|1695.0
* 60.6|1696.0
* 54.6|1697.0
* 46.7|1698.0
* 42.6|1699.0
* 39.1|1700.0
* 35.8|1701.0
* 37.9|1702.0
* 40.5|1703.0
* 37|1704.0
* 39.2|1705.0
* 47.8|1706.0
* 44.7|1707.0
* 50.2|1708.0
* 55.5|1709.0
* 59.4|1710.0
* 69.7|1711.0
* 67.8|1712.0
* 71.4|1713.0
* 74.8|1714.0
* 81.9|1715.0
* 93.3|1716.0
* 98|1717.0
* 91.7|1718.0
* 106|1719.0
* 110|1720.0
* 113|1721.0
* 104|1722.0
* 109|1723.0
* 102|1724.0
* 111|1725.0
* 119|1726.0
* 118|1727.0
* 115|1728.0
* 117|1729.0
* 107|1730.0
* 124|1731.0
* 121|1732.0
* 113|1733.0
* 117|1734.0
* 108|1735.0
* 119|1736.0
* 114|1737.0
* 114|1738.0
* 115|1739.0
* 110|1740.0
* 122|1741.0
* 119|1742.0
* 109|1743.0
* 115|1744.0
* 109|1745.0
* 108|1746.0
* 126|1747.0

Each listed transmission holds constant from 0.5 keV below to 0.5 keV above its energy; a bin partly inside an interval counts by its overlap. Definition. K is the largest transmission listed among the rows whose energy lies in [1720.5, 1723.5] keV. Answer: 113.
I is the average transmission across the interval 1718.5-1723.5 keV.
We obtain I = 108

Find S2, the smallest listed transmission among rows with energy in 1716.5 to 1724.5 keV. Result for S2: 91.7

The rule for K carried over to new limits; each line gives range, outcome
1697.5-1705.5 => 46.7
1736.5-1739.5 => 115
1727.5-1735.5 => 124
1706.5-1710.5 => 59.4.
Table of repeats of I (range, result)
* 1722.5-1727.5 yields 112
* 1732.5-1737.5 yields 114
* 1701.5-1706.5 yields 40.5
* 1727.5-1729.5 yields 116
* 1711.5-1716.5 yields 77.8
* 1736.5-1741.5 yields 115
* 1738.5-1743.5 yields 115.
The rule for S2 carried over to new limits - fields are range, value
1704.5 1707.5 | 39.2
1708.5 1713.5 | 55.5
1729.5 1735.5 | 107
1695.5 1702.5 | 35.8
